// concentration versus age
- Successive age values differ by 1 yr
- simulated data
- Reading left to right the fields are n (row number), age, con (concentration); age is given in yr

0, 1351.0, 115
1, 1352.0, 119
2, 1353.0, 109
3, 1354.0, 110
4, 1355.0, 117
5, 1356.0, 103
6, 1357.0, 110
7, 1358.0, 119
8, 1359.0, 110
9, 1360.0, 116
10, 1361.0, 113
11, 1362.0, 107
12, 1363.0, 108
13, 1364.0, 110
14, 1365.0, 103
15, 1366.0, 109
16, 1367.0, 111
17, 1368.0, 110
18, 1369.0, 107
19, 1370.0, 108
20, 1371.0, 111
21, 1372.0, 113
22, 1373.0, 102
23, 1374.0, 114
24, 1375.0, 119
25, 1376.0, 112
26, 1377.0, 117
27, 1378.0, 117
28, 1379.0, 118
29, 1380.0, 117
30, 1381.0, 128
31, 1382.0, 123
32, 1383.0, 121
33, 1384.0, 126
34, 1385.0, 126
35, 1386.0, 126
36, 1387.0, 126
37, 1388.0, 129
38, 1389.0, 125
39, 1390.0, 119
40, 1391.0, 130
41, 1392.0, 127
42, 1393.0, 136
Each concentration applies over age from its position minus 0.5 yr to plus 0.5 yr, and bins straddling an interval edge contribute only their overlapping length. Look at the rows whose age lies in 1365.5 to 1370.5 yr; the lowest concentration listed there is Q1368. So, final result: 107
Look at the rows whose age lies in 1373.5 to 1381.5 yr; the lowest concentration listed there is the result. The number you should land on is 112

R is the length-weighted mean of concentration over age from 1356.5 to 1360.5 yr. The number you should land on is 114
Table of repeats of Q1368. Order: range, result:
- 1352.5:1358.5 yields 103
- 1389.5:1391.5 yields 119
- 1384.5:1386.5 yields 126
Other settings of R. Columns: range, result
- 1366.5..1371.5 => 109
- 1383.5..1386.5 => 126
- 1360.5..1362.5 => 110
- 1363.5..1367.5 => 108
